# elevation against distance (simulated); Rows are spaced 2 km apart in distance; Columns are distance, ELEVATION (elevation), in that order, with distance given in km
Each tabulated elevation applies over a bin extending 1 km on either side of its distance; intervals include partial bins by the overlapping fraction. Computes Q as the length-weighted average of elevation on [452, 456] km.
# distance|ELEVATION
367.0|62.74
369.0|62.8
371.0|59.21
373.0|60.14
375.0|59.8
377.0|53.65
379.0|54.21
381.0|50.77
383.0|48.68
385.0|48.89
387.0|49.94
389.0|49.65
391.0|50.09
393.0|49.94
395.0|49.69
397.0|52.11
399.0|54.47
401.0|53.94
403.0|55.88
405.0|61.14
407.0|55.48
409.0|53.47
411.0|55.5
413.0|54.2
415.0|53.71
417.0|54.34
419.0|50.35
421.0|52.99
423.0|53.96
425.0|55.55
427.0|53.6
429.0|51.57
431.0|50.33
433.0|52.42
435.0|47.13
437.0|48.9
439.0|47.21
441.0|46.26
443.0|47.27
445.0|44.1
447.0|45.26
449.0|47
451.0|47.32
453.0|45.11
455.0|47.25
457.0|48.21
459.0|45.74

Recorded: 46.2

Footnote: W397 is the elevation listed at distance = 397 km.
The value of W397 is 52.11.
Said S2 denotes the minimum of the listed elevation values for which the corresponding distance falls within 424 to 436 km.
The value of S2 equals 47.13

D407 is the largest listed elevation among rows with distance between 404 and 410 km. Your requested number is 61.14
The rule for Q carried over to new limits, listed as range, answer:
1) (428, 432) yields 51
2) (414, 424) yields 53.1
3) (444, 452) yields 45.9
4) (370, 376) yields 59.7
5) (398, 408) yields 56.2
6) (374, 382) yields 54.6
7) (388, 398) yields 50.3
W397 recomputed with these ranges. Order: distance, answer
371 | 59.21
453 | 45.11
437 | 48.9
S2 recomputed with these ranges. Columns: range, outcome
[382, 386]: 48.68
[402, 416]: 53.47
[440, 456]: 44.1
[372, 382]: 50.77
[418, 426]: 50.35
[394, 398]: 49.69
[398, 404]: 53.94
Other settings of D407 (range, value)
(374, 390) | 59.8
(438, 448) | 47.27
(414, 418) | 54.34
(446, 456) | 47.32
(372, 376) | 60.14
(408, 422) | 55.5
